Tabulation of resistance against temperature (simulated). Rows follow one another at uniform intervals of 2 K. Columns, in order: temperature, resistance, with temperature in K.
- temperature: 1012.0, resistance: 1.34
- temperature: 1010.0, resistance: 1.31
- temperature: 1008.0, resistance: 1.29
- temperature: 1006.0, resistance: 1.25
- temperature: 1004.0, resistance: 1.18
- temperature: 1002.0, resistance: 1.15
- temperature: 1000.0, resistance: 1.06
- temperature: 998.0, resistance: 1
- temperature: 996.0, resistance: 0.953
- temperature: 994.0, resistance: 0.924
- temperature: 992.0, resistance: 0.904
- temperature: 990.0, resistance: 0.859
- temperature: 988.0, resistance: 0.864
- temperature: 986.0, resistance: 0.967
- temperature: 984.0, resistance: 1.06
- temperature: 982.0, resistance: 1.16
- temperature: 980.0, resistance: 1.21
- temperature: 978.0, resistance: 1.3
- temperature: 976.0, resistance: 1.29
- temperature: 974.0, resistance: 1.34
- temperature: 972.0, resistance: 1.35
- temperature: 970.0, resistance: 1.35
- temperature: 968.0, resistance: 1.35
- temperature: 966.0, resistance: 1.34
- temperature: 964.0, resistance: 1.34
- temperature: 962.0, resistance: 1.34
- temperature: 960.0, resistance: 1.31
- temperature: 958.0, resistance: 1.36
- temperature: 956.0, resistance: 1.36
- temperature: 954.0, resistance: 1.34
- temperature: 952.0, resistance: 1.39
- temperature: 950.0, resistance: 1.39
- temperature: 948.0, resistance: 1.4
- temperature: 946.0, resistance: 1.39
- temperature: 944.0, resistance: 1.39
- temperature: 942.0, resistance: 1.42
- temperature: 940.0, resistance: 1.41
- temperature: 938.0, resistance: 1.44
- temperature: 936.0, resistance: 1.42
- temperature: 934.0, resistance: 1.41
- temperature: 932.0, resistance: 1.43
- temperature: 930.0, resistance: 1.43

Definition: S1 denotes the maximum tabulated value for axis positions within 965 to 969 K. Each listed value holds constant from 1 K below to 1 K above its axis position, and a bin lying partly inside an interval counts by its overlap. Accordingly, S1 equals 1.35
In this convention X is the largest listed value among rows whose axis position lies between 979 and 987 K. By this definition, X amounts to 1.21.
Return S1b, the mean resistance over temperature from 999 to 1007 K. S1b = 1.16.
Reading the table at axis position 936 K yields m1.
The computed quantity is 1.42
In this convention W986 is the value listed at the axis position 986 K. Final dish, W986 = 0.967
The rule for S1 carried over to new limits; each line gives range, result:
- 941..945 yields 1.42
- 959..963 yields 1.34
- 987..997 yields 0.953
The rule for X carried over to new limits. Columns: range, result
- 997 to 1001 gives 1.06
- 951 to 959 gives 1.39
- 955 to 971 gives 1.36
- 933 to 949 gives 1.44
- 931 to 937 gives 1.43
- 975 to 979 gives 1.3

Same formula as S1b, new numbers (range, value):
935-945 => 1.42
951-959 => 1.36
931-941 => 1.42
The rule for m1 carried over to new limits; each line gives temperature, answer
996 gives 0.953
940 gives 1.41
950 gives 1.39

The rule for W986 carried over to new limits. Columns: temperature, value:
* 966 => 1.34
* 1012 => 1.34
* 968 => 1.35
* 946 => 1.39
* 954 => 1.34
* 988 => 0.864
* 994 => 0.924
